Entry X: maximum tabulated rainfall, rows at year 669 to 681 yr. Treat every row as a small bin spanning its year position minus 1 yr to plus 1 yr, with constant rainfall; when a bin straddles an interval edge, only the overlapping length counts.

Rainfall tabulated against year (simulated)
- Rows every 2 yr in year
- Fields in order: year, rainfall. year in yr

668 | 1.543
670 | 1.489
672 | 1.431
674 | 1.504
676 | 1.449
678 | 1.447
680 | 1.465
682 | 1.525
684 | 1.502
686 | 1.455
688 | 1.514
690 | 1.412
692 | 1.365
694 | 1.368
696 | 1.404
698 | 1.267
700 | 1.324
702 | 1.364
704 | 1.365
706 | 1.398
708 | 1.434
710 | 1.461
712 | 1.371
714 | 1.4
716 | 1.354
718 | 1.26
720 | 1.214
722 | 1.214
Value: 1.504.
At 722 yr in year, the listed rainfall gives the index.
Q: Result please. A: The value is 1.214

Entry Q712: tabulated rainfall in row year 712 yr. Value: 1.371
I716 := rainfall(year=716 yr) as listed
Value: 1.354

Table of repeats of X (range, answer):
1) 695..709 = 1.434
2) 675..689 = 1.525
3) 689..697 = 1.412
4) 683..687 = 1.502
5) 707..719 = 1.461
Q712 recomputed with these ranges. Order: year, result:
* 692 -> 1.365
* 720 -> 1.214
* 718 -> 1.26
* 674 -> 1.504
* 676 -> 1.449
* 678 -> 1.447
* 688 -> 1.514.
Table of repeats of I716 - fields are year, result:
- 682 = 1.525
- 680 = 1.465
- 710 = 1.461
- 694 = 1.368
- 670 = 1.489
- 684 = 1.502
